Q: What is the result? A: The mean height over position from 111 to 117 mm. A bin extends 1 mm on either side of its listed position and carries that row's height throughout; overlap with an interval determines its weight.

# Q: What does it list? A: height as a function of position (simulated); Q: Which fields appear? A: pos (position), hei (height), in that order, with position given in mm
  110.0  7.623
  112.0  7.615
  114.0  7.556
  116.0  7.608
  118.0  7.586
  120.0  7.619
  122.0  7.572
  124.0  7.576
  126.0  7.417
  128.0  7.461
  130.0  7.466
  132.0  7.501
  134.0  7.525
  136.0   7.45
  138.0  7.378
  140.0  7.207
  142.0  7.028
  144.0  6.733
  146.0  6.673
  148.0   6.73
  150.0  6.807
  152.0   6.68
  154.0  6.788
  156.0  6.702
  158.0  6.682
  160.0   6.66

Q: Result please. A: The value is 7.59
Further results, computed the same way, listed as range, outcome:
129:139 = 7.46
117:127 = 7.55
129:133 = 7.48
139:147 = 6.91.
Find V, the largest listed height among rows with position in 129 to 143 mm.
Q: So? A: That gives 7.525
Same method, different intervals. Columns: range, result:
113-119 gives 7.608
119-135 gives 7.619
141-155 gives 7.028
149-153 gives 6.807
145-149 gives 6.73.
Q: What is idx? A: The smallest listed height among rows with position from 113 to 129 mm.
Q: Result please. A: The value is 7.417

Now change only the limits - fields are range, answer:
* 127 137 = 7.45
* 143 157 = 6.673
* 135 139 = 7.378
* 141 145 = 6.733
